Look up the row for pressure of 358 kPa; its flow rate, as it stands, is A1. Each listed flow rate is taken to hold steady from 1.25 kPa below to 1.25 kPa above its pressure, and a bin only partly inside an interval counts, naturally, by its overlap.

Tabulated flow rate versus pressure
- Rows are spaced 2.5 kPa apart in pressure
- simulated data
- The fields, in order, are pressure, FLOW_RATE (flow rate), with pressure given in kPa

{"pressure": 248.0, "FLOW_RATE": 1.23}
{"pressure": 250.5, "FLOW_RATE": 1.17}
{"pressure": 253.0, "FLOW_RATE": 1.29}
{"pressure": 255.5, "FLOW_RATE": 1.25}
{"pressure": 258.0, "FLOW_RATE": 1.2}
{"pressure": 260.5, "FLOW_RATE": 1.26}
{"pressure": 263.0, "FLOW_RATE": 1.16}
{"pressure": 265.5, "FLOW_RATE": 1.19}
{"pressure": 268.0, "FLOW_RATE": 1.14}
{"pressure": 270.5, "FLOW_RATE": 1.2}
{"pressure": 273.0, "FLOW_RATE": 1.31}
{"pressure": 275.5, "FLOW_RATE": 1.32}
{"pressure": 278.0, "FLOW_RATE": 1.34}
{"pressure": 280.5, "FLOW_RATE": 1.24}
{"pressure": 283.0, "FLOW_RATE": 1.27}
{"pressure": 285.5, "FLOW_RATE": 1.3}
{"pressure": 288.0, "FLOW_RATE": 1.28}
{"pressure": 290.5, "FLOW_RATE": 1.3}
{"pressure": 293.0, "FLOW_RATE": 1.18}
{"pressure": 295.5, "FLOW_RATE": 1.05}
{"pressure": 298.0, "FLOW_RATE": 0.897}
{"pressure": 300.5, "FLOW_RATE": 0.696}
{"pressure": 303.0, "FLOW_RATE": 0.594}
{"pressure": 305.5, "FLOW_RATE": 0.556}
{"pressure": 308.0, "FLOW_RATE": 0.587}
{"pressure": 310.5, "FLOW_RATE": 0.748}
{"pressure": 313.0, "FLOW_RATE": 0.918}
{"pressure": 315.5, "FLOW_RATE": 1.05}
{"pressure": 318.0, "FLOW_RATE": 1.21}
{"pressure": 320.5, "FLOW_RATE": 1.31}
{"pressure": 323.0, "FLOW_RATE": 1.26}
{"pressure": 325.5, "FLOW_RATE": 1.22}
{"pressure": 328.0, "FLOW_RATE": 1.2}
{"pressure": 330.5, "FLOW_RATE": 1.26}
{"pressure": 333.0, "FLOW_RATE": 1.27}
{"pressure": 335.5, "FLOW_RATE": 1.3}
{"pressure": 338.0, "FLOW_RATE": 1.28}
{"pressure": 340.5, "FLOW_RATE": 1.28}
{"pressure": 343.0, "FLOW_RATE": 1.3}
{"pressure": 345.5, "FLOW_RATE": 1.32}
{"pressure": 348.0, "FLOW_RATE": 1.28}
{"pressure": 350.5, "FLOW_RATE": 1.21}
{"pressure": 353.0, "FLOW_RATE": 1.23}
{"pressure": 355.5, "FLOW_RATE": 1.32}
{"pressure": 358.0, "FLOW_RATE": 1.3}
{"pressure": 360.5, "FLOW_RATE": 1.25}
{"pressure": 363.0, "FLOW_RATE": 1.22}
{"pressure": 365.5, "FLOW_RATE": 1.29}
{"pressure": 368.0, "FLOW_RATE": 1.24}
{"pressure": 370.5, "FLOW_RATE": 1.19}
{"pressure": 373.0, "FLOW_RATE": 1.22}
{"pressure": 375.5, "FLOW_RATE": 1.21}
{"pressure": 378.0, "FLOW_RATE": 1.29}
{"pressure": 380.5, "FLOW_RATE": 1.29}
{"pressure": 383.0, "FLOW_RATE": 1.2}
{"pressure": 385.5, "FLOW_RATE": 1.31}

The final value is 1.3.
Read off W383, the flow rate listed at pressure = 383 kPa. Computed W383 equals 1.2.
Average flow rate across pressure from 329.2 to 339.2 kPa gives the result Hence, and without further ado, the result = 1.28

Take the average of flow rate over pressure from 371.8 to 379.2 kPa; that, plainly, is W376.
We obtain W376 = 1.24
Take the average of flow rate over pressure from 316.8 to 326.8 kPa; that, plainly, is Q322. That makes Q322 1.25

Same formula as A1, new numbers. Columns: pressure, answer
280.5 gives 1.24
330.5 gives 1.26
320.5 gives 1.31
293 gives 1.18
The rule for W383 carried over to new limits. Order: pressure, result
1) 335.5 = 1.3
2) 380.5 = 1.29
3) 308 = 0.587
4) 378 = 1.29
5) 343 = 1.3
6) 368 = 1.24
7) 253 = 1.29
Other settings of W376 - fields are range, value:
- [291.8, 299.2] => 1.04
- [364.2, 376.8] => 1.23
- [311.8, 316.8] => 0.987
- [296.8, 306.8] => 0.684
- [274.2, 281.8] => 1.3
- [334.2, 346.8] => 1.3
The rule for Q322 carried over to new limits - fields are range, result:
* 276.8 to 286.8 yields 1.29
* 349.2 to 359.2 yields 1.26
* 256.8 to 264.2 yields 1.21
